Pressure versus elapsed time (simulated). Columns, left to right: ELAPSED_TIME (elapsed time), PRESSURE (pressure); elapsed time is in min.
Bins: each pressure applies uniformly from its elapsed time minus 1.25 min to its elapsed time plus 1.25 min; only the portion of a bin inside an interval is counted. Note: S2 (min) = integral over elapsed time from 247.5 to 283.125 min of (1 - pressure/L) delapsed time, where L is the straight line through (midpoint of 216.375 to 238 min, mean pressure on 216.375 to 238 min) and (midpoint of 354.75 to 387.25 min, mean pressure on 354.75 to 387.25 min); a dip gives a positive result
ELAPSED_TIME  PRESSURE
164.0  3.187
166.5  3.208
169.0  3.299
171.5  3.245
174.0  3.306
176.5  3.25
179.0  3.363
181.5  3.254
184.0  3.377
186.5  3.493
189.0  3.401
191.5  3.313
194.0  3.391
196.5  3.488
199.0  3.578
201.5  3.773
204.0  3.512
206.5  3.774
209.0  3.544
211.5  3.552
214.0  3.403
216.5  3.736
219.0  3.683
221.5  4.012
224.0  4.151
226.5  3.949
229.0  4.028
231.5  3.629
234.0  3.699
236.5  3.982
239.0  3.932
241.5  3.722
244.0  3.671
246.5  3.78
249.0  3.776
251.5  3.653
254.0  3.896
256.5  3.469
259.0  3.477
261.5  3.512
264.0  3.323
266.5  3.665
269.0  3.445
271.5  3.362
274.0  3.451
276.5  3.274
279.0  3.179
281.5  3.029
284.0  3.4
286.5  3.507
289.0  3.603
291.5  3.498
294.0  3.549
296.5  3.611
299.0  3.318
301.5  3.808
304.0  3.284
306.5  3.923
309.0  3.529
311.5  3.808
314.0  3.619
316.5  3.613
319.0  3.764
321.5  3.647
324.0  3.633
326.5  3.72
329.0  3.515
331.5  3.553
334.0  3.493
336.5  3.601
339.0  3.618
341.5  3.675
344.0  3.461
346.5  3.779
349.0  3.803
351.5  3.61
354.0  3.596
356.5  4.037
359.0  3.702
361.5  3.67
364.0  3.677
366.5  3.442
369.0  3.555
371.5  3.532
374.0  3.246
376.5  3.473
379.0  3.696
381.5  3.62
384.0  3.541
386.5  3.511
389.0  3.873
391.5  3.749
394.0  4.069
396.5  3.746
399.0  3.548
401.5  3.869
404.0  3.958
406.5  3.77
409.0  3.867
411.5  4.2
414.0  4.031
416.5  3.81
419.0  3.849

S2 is 3.2 min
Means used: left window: 3.88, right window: 3.59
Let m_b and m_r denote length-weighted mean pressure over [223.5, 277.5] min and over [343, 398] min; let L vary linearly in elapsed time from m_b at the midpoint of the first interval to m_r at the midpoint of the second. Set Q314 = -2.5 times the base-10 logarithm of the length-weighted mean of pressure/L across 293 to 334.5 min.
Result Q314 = 0.014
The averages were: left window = 3.67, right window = 3.65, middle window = 3.61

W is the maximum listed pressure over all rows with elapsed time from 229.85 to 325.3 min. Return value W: 3.982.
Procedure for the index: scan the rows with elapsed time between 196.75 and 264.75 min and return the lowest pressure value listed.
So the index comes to 3.323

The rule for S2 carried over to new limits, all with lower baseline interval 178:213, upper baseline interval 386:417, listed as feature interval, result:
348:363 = 0.15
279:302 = 1.28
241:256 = -0.65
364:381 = 1.31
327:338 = 0.52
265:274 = 0.34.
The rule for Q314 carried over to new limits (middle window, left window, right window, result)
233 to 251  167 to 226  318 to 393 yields -0.07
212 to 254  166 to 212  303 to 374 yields -0.09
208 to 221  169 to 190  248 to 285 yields -0.07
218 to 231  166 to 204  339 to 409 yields -0.15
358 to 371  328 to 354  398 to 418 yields 0.03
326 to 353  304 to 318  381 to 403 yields 0.02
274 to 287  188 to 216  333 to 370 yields 0.10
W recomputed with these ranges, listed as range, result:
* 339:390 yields 4.037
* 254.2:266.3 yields 3.512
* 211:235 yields 4.151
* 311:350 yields 3.808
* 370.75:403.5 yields 4.069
